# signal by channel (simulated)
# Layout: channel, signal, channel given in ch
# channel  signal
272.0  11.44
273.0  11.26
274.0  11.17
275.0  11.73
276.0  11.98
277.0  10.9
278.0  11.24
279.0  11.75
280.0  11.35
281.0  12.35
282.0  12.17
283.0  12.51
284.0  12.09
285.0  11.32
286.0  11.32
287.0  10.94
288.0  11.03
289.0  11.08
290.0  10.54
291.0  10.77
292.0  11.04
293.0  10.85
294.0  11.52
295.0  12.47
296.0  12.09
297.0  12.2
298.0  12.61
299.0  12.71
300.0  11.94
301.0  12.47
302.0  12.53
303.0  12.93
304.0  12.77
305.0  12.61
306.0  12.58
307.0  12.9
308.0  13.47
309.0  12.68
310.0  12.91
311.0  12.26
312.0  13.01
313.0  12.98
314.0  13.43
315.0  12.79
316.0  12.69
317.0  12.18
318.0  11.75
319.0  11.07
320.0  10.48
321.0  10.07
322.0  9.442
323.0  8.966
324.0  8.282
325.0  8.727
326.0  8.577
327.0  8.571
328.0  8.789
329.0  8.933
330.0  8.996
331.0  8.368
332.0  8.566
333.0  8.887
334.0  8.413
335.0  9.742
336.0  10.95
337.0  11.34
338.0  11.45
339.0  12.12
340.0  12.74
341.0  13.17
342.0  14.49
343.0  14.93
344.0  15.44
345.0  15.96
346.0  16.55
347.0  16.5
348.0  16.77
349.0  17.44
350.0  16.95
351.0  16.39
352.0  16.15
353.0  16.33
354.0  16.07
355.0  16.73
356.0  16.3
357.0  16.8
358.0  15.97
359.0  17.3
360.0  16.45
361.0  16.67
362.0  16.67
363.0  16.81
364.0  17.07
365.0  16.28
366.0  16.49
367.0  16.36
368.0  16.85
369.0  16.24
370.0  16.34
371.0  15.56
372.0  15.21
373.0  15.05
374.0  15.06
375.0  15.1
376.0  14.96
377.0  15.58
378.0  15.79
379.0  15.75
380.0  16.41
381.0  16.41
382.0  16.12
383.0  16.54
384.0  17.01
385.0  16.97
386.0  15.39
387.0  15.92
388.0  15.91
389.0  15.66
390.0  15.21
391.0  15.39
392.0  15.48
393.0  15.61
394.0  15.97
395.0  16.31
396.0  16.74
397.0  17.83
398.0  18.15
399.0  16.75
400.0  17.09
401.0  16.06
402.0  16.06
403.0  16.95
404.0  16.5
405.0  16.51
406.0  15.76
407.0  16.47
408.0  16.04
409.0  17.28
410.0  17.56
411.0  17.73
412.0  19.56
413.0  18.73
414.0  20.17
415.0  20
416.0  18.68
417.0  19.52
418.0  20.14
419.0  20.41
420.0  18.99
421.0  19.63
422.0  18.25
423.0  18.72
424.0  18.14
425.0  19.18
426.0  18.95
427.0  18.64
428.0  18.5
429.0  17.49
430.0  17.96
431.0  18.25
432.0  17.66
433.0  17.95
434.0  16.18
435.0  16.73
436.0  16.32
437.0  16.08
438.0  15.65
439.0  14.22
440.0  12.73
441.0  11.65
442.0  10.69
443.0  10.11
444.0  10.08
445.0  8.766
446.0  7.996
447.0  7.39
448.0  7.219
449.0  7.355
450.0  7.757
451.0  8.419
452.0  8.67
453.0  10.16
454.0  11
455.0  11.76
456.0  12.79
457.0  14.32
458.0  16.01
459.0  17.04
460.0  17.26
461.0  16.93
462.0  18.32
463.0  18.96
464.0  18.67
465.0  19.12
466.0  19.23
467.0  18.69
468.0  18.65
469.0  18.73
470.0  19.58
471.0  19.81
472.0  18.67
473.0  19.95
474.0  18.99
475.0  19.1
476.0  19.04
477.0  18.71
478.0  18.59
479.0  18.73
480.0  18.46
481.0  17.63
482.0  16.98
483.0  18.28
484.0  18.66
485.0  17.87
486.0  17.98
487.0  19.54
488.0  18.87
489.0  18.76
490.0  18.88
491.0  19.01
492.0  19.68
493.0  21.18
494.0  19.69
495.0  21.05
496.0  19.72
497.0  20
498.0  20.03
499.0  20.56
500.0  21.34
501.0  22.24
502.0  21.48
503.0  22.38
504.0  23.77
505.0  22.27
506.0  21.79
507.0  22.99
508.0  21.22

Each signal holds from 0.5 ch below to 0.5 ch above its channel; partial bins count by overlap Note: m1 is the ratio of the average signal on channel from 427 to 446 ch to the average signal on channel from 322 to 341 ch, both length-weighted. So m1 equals 1.5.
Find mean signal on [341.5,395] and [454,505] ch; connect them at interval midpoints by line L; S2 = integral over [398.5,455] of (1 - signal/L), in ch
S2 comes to 6.4 ch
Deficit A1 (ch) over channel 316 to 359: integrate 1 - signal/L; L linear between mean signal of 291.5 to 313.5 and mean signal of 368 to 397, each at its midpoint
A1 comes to 4.5 ch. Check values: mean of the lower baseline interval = 12.4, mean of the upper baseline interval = 15.9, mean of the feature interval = 12.6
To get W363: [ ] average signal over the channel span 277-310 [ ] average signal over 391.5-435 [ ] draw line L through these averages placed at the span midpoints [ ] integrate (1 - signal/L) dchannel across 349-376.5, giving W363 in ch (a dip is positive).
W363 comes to -1.7 ch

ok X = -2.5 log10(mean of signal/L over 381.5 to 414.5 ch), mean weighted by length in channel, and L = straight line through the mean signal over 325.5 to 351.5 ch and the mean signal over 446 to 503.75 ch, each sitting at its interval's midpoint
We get -0.15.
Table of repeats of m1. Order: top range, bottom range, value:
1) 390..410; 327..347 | 1.42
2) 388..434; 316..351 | 1.50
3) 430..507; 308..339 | 1.59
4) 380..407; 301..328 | 1.42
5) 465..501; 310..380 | 1.41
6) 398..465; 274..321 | 1.30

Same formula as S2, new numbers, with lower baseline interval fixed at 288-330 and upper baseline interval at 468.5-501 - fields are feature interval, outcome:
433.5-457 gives 8.19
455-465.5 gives 0.85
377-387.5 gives -1.08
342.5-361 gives -4.24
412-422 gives -2.02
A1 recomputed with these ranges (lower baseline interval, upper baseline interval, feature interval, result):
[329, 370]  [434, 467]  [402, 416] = -3.9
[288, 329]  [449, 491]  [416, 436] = -3.9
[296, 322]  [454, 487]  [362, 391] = -2.7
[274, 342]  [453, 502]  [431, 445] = 2.1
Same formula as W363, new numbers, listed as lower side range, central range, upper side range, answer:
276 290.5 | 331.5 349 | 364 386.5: 1.7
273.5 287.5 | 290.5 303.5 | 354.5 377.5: 0.5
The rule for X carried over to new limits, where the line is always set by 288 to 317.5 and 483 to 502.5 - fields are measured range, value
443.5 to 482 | 0.222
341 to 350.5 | -0.143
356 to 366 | -0.143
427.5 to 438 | 0.011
